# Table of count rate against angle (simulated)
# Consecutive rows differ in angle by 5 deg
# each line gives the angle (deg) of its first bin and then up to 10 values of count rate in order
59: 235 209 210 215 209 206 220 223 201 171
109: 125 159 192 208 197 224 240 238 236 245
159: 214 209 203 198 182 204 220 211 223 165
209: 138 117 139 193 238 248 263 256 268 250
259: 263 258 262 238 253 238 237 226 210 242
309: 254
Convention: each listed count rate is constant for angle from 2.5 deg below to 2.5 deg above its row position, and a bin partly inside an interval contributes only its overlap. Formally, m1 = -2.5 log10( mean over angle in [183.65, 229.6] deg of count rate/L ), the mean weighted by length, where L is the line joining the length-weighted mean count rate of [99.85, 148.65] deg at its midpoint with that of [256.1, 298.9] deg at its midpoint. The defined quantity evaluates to 0.22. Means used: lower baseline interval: 197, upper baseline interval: 245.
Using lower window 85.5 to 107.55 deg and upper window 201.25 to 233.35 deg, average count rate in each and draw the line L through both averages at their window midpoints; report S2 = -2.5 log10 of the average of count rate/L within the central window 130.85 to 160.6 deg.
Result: -0.23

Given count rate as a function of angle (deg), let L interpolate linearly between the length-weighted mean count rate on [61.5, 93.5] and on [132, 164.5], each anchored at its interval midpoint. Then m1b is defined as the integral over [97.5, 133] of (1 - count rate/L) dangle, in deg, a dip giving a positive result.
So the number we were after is 6.7 deg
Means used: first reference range 212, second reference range 231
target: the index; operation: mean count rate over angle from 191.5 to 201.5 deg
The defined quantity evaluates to 217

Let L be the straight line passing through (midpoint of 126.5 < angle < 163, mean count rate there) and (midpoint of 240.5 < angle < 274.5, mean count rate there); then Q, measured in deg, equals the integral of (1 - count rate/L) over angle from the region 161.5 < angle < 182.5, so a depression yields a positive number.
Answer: 3.2 deg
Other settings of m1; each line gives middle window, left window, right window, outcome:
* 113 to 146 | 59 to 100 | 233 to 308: 0.063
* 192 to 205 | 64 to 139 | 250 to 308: 0.104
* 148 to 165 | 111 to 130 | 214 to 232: -0.221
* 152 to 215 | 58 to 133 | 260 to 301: 0.117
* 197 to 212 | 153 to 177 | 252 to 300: 0.282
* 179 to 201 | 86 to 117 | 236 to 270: 0.087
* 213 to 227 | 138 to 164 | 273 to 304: 0.433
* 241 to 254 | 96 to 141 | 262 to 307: -0.135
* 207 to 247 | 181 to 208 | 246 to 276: 0.149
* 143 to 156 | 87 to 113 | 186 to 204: -0.205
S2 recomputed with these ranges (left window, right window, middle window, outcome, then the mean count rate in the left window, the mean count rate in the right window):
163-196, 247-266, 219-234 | 0.15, 204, 260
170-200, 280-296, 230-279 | -0.13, 205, 236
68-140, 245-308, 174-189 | 0.11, 199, 246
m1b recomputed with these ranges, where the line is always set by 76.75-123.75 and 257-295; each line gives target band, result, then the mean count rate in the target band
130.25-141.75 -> -1.5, 228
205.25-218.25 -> 5.4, 133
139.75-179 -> -1.8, 219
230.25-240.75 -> -0.8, 253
